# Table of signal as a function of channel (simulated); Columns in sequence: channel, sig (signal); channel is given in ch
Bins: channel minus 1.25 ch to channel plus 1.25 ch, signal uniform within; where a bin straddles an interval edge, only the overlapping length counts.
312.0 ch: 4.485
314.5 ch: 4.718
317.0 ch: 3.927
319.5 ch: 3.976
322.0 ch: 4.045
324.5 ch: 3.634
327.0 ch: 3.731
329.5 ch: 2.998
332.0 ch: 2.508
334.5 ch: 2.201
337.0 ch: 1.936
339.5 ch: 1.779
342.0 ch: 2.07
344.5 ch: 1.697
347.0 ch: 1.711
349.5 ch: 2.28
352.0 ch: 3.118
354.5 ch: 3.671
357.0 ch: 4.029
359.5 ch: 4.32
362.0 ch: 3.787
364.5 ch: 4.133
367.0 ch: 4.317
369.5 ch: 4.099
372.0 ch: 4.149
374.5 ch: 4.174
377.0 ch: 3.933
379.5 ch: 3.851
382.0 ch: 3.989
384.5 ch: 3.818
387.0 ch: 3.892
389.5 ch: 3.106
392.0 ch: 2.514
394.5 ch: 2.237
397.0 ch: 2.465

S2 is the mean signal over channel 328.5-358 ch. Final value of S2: 2.48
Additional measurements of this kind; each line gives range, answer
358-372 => 4.13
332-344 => 2.03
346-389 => 3.72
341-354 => 2.26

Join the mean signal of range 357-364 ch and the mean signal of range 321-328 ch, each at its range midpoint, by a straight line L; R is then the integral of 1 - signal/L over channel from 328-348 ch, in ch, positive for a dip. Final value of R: 9.0 ch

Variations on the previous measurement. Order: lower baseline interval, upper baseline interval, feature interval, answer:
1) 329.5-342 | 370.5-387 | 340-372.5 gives -1.8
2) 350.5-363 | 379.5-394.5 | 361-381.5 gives -2.7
